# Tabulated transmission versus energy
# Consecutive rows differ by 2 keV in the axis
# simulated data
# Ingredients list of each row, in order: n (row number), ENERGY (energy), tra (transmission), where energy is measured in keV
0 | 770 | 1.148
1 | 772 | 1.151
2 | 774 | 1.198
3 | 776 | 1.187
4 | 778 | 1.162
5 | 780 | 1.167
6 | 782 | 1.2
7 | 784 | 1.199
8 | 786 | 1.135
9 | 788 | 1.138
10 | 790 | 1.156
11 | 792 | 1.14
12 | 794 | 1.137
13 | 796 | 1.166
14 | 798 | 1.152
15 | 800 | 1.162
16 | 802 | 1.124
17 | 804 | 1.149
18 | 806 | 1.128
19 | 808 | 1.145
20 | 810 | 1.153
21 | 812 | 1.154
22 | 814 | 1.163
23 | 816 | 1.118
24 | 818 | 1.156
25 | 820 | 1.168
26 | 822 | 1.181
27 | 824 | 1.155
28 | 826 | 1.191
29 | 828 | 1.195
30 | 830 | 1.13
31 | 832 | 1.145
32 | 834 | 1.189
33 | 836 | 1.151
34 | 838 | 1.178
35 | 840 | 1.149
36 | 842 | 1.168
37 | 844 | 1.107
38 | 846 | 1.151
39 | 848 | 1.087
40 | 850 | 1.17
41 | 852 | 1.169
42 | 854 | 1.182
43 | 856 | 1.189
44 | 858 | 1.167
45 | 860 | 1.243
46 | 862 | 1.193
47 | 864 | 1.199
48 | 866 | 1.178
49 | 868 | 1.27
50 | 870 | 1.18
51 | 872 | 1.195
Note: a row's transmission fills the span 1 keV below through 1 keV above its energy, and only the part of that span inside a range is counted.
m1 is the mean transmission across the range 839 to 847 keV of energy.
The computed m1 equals 1.14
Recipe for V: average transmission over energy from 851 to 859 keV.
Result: 1.18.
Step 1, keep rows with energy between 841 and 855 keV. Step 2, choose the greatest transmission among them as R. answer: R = 1.182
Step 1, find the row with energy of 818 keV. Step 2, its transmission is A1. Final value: 1.156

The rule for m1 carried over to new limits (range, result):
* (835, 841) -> 1.16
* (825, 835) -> 1.17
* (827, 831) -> 1.16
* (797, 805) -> 1.15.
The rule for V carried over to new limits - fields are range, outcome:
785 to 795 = 1.14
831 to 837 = 1.16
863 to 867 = 1.19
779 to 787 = 1.18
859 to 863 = 1.22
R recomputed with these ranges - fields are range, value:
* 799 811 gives 1.162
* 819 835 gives 1.195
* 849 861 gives 1.243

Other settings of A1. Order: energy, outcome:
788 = 1.138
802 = 1.124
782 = 1.2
